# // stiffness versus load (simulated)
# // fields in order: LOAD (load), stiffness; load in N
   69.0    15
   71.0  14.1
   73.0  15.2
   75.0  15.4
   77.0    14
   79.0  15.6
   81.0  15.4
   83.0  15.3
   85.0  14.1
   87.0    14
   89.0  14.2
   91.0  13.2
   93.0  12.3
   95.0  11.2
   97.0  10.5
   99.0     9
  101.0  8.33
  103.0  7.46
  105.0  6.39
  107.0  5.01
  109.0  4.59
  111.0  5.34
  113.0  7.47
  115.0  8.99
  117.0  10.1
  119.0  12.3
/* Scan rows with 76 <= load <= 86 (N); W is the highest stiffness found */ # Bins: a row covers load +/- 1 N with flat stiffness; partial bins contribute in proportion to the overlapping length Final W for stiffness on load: 15.6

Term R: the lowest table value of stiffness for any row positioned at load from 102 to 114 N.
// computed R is 4.59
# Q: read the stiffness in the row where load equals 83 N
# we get 15.3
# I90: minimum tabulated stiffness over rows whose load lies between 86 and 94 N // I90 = 12.3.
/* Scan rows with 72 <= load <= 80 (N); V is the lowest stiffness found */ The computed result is 14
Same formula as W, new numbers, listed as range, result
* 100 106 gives 8.33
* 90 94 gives 13.2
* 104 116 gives 8.99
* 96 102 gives 10.5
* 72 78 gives 15.4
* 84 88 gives 14.1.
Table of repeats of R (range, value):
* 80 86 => 14.1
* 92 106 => 6.39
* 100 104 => 7.46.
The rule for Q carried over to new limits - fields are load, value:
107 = 5.01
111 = 5.34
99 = 9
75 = 15.4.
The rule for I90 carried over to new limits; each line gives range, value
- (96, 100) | 9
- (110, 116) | 5.34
